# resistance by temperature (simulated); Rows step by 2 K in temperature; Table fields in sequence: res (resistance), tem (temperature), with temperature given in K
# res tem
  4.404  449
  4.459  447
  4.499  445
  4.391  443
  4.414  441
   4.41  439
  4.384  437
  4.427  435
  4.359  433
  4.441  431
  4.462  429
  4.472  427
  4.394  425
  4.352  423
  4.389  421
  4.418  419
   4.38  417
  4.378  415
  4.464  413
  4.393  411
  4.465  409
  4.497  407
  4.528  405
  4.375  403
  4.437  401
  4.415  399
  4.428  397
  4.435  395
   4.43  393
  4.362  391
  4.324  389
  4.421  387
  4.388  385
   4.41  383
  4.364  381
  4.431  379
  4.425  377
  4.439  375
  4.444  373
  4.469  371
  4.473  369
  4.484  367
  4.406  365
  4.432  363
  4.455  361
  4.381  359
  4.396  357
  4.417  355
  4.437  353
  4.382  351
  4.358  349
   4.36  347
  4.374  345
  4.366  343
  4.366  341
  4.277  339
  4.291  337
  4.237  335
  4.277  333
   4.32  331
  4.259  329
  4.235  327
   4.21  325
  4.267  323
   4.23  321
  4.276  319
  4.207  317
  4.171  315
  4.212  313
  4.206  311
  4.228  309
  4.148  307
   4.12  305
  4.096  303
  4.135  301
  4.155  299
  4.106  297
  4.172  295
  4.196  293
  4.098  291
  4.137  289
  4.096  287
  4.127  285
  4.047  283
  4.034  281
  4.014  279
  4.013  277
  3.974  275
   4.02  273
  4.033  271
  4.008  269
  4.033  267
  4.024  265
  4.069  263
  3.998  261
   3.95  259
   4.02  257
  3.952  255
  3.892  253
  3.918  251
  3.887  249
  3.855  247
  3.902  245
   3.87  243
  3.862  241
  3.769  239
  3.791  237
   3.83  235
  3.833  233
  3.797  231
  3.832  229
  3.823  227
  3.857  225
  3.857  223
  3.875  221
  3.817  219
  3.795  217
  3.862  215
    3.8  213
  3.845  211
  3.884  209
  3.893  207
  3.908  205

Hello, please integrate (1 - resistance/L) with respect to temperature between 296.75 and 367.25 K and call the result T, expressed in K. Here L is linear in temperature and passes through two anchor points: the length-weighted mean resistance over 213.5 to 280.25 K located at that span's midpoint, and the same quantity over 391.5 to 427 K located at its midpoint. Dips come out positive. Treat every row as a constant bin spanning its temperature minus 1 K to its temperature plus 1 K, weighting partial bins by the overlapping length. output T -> -1.8 K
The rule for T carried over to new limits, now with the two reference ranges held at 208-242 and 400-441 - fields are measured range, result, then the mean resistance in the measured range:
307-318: -0.28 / 4.2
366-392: -0.74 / 4.42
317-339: -0.62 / 4.26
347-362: -0.64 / 4.4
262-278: -0.22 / 4.02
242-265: -0.14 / 3.94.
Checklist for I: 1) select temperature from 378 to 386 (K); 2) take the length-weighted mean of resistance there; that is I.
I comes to 4.4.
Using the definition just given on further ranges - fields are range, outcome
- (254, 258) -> 3.99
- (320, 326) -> 4.24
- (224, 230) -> 3.84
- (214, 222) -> 3.84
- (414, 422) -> 4.39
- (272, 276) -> 4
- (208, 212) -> 3.86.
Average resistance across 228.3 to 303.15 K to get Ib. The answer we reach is 3.99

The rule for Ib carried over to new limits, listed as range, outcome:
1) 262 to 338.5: 4.15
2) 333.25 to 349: 4.32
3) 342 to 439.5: 4.41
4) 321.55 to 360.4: 4.33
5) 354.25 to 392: 4.42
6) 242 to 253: 3.89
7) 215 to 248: 3.84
